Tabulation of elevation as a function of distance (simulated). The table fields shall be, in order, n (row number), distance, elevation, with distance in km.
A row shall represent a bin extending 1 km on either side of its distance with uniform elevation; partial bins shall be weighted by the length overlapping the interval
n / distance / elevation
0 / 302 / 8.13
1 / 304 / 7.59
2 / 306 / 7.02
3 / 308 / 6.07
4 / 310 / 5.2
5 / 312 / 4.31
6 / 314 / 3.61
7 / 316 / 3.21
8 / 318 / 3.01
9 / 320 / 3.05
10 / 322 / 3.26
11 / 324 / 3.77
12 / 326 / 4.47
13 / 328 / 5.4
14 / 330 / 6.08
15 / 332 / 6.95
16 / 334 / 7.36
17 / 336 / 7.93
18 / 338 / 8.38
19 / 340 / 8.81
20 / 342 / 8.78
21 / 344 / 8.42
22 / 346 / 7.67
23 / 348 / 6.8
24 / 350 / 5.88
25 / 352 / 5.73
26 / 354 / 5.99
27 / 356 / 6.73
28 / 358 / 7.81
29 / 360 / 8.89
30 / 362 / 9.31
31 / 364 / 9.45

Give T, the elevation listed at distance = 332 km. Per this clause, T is 6.95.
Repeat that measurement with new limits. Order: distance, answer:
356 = 6.73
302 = 8.13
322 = 3.26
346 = 7.67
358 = 7.81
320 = 3.05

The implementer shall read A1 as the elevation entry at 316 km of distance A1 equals 3.21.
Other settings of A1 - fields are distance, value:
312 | 4.31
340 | 8.81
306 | 7.02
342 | 8.78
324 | 3.77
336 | 7.93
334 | 7.36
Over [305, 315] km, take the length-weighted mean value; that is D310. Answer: 5.24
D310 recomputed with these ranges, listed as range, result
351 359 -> 6.57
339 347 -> 8.42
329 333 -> 6.52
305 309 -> 6.54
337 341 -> 8.6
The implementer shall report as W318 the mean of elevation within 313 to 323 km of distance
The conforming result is 3.23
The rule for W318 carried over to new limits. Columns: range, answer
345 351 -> 6.78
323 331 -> 4.93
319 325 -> 3.36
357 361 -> 8.35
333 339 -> 7.89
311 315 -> 3.96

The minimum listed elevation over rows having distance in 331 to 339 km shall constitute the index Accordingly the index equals 6.95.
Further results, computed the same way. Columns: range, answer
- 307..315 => 3.61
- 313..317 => 3.21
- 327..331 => 5.4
